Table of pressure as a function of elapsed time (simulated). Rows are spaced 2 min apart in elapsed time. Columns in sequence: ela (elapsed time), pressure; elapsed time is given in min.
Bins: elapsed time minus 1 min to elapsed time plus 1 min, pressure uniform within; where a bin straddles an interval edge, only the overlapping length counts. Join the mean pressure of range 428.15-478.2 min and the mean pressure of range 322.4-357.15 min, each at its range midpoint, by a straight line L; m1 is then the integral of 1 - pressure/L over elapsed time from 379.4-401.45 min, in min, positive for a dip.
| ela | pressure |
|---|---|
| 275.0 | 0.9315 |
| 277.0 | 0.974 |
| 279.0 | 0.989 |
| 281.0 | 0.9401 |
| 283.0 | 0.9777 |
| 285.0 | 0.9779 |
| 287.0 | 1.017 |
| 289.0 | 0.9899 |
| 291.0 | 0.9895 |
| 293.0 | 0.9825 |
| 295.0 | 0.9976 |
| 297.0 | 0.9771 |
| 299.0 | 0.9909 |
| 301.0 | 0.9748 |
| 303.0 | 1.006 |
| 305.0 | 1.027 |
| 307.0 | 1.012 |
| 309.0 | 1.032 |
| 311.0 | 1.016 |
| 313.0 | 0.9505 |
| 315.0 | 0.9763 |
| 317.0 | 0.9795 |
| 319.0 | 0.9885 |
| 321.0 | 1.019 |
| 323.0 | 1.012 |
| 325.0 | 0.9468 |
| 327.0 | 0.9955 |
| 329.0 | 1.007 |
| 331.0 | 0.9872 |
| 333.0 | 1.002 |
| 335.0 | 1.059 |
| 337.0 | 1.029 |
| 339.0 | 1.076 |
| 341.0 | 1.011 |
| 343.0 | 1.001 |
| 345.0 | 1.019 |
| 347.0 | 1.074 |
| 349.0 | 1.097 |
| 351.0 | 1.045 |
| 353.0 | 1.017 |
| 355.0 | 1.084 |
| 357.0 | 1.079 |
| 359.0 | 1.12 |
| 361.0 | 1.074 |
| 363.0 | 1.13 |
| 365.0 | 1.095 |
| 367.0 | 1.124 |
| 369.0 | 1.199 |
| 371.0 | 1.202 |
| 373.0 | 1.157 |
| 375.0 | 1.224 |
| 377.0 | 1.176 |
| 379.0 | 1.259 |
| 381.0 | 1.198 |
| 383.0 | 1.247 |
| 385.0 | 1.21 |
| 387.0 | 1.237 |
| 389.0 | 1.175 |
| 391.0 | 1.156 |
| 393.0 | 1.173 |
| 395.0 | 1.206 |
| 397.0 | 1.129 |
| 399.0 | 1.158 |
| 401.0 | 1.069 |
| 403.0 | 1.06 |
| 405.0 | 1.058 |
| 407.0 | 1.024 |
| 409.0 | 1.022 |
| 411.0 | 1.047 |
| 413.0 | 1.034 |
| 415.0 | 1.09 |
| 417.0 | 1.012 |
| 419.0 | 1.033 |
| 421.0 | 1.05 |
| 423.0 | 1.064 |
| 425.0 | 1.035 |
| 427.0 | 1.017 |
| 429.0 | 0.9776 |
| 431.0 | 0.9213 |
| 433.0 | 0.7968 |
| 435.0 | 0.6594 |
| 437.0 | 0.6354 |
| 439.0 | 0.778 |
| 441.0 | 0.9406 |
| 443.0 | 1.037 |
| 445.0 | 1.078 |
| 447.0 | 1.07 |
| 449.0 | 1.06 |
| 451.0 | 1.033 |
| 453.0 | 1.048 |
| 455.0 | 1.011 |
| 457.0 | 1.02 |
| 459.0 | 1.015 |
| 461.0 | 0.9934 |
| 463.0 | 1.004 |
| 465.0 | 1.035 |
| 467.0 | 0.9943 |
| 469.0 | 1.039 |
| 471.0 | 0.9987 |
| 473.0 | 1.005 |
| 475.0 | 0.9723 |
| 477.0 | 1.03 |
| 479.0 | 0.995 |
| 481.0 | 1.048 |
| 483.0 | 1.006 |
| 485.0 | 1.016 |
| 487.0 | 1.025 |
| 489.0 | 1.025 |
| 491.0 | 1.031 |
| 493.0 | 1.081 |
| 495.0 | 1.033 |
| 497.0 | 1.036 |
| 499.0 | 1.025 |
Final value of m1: -4.0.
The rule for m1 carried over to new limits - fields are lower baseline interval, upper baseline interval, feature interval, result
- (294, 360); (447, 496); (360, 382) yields -3.2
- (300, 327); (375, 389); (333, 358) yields 1.2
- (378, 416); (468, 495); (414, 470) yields 4.9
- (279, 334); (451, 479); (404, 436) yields 0.5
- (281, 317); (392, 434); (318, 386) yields -4.6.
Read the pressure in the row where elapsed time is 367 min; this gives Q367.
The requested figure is 1.124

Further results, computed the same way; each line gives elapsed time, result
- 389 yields 1.175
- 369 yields 1.199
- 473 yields 1.005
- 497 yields 1.036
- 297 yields 0.9771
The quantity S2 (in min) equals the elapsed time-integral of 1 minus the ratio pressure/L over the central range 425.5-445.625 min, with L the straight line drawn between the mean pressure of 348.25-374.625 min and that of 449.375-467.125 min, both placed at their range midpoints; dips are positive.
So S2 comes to 3.0 min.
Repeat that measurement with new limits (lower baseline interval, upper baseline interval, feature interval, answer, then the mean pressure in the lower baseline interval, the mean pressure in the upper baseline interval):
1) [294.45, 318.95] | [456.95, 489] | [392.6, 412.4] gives -1.70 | 0.995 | 1.01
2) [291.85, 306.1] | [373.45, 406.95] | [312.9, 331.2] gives 0.87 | 0.994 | 1.17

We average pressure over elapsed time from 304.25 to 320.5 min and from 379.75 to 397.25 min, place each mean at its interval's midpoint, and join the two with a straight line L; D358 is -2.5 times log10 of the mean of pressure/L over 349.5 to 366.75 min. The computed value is 0.034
